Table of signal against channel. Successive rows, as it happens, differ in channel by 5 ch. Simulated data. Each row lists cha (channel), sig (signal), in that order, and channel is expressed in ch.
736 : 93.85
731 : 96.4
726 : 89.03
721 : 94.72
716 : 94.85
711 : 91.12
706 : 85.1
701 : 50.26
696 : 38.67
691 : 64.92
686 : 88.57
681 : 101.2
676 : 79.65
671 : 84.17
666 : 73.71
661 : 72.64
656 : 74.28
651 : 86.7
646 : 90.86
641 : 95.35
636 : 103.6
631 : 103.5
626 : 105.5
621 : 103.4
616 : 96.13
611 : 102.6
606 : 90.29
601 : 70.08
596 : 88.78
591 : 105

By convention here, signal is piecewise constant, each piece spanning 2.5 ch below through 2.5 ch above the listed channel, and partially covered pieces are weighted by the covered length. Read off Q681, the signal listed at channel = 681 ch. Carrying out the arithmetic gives 101.2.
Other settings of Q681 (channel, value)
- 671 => 84.17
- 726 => 89.03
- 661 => 72.64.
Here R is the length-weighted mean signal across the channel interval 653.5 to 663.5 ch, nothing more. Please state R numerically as 73.5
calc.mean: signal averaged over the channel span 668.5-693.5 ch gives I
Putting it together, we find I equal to 83.7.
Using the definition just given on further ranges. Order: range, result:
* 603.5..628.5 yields 99.6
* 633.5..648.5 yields 96.6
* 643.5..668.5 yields 79.6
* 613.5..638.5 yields 102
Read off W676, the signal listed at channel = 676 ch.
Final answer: 79.65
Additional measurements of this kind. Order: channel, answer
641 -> 95.35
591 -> 105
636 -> 103.6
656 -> 74.28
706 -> 85.1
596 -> 88.78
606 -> 90.29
